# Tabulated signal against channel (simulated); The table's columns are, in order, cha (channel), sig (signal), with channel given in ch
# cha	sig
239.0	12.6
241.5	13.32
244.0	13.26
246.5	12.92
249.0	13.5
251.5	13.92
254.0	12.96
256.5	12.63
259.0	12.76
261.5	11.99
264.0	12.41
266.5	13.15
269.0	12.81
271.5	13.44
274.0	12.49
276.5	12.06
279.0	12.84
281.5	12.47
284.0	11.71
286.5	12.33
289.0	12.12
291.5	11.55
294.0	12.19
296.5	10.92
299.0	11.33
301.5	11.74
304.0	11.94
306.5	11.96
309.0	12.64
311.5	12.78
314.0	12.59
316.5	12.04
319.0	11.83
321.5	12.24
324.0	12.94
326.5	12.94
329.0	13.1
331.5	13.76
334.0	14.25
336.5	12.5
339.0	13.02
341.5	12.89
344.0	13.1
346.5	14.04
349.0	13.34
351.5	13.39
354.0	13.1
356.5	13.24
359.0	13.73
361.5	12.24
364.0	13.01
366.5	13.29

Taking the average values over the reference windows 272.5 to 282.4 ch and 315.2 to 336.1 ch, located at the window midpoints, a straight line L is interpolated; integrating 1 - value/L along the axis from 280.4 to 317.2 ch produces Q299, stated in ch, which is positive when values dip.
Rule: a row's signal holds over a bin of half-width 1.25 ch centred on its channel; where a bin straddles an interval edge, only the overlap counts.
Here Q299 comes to 1.9 ch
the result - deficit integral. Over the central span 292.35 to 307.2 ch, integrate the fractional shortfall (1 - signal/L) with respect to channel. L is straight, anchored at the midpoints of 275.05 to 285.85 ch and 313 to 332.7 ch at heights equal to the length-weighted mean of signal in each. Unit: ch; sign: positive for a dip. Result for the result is 0.9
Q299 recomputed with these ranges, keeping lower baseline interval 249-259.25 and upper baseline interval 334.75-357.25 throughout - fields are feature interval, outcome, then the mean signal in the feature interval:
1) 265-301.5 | 2.6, 12.2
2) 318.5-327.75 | 0.5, 12.5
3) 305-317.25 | 0.7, 12.4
